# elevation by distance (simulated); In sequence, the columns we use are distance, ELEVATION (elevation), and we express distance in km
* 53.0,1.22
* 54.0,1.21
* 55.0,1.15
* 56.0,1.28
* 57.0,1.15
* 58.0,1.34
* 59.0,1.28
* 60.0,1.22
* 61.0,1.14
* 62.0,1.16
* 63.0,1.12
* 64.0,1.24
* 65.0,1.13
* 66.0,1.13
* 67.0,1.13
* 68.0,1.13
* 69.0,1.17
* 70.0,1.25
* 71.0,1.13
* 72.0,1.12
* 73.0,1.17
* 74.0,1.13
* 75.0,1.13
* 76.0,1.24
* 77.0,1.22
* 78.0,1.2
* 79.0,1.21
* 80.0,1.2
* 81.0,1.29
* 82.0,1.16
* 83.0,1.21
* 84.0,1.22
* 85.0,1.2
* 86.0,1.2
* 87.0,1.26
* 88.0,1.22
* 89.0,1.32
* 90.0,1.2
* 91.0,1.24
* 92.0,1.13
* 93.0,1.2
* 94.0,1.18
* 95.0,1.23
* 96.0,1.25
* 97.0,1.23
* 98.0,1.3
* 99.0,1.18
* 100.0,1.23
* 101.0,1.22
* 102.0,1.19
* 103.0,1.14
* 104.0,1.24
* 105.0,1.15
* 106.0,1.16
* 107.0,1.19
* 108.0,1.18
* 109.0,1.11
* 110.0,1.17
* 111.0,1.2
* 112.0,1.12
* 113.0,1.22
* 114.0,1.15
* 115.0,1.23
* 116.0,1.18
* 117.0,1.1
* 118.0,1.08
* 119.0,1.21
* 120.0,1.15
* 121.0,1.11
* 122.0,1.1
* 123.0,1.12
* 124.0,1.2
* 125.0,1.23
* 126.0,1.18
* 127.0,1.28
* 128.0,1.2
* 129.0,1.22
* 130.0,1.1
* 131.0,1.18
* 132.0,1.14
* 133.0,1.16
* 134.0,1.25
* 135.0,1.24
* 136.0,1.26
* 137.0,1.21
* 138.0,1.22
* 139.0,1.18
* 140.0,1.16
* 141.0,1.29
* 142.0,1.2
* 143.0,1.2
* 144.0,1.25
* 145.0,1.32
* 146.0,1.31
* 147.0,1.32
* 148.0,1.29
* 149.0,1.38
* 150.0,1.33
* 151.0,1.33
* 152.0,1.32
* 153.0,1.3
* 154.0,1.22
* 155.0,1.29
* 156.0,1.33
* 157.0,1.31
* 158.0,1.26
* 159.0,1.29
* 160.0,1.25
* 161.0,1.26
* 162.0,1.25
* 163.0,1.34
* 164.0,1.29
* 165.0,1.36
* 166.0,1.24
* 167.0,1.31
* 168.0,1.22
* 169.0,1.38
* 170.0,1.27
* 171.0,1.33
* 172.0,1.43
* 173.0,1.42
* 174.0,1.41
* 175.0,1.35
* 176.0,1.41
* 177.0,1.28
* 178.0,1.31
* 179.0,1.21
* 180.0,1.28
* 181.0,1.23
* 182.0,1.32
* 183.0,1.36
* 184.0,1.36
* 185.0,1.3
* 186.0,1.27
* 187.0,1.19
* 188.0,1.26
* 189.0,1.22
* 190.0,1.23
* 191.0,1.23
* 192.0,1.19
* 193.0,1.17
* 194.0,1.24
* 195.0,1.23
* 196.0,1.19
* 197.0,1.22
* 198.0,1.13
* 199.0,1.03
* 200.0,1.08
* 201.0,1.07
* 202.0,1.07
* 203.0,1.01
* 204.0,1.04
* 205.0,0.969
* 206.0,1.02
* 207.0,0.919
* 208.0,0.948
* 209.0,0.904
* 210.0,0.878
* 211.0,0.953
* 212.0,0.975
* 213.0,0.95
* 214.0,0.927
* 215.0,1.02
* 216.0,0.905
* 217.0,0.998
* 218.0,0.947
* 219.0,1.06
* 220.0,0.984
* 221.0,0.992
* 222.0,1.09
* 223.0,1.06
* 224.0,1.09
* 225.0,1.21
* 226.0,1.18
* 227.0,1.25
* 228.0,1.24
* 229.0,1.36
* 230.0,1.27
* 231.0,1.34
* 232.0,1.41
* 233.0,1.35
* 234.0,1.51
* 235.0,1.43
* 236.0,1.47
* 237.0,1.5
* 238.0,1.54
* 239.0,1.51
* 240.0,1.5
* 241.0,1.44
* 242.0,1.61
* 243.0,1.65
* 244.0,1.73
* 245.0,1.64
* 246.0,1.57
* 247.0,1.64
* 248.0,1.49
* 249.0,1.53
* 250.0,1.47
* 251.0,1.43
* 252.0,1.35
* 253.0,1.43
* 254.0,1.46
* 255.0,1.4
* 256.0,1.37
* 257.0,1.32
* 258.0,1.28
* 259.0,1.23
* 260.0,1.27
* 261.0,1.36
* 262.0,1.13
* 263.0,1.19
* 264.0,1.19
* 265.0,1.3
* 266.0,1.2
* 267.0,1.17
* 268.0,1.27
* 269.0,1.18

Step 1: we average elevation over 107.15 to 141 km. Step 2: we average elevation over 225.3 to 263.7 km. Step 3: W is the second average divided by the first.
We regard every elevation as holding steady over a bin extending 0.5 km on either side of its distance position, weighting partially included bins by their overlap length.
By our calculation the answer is 1.20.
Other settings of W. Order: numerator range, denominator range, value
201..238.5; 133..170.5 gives 0.88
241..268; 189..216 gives 1.32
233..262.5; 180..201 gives 1.19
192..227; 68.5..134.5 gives 0.88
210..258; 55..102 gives 1.09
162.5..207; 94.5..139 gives 1.04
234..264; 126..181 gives 1.13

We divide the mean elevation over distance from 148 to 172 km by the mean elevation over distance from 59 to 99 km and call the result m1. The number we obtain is 1.09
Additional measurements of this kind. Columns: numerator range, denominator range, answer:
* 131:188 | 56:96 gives 1.07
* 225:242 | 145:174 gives 1.06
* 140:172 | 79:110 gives 1.07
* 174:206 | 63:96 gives 1.01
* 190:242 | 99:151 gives 0.97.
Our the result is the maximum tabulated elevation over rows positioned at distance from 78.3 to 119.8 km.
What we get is 1.32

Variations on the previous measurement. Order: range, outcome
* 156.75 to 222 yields 1.43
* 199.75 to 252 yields 1.73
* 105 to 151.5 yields 1.38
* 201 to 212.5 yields 1.07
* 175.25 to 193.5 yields 1.41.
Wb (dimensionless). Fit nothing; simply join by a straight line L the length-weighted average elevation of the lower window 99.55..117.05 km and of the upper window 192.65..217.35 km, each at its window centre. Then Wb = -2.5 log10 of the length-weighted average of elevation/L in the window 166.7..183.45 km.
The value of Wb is -0.22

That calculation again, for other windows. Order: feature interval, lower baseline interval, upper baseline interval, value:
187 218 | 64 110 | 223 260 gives 0.26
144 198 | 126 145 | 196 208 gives -0.15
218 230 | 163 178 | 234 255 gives 0.28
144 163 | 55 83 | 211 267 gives -0.05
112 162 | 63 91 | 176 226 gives -0.06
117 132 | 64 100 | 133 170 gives 0.07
